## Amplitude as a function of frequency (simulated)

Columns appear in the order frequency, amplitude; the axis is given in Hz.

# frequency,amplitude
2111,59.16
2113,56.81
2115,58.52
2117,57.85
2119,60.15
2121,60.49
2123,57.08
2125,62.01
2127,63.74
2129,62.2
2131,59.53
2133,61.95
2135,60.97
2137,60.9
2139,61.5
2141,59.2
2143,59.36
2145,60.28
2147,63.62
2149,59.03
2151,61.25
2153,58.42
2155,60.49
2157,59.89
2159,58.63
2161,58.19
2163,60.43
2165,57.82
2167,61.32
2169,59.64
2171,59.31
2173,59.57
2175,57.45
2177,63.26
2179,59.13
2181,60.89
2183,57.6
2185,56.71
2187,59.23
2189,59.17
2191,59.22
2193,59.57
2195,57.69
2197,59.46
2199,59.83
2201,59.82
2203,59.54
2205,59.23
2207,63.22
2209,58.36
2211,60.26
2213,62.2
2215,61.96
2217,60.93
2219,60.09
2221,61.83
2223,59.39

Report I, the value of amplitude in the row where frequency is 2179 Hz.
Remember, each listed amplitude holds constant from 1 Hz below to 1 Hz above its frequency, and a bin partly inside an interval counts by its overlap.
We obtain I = 59.13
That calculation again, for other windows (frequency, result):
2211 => 60.26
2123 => 57.08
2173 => 59.57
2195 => 57.69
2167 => 61.32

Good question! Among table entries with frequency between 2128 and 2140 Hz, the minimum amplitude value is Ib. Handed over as 59.53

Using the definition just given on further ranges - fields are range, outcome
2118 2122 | 60.15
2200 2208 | 59.23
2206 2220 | 58.36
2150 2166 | 57.82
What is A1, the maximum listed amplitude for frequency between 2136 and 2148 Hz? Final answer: 63.62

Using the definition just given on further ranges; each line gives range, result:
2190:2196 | 59.57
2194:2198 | 59.46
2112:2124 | 60.49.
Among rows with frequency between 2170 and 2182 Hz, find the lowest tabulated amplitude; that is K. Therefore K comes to 57.45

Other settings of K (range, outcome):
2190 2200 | 57.69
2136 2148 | 59.2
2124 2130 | 62.01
